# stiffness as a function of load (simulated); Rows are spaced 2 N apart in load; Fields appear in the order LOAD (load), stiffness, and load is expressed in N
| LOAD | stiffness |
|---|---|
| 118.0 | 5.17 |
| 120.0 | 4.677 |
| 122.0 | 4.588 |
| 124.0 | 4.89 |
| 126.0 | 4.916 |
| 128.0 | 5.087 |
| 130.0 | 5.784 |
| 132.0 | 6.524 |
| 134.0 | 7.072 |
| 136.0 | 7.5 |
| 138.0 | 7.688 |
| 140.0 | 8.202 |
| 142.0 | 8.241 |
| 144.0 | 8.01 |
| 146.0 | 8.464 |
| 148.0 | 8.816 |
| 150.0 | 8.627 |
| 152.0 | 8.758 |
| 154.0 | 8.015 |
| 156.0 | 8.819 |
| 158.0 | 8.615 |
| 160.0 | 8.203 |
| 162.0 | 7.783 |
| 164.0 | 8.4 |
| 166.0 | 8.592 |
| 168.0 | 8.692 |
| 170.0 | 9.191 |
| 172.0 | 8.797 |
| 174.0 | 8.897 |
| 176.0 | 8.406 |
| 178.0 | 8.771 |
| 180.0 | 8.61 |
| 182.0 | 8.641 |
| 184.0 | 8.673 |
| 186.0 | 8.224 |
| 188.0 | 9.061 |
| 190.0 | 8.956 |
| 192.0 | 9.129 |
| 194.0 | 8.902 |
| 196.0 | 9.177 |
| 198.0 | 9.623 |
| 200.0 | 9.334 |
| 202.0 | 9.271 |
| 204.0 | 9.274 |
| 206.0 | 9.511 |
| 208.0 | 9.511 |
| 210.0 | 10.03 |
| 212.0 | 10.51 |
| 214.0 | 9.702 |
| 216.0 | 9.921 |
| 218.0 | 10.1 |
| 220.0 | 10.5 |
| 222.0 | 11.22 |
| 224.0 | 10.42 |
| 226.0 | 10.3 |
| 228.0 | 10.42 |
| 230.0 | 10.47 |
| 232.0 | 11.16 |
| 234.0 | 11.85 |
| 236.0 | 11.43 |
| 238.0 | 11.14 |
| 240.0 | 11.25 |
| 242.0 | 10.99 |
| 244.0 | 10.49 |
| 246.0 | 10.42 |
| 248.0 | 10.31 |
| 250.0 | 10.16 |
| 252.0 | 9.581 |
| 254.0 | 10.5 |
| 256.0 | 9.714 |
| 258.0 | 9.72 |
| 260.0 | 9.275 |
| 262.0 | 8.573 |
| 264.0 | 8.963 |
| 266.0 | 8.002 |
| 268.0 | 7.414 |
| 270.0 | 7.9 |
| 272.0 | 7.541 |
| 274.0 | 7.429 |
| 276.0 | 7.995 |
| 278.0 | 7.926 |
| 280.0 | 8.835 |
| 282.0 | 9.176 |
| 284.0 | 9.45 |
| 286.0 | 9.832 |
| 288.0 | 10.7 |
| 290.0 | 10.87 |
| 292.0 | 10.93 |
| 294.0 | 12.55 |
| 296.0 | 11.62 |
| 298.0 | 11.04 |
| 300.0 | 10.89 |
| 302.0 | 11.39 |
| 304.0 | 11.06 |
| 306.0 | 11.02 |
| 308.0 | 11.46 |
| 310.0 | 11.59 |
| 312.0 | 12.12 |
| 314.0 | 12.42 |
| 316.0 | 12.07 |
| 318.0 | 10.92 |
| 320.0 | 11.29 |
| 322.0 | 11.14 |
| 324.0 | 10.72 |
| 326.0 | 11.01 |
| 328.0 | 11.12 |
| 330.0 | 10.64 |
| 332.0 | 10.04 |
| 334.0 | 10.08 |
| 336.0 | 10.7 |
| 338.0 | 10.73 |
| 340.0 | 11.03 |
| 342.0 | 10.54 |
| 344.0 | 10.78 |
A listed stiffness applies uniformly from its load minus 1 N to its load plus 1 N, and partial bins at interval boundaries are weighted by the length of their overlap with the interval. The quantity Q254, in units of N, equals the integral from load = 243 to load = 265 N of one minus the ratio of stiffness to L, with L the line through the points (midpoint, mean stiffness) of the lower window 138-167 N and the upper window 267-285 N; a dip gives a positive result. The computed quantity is -4.2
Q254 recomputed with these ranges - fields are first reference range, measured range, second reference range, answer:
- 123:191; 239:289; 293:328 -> 5.15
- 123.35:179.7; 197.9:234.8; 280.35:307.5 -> -3.87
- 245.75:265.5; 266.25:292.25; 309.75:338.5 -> 3.40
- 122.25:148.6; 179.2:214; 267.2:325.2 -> -4.22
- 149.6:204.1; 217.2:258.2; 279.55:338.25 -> -3.54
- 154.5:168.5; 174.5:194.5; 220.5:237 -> 1.14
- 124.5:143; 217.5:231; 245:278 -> -3.60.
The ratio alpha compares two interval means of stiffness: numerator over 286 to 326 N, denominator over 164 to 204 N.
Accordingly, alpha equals 1.3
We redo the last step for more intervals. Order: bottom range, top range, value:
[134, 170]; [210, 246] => 1.28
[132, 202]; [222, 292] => 1.14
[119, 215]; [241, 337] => 1.24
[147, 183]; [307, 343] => 1.29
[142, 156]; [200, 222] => 1.17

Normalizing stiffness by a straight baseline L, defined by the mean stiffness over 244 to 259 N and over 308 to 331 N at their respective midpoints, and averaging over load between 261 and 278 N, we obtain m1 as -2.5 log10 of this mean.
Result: 0.29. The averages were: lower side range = 10.1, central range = 7.97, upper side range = 11.4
